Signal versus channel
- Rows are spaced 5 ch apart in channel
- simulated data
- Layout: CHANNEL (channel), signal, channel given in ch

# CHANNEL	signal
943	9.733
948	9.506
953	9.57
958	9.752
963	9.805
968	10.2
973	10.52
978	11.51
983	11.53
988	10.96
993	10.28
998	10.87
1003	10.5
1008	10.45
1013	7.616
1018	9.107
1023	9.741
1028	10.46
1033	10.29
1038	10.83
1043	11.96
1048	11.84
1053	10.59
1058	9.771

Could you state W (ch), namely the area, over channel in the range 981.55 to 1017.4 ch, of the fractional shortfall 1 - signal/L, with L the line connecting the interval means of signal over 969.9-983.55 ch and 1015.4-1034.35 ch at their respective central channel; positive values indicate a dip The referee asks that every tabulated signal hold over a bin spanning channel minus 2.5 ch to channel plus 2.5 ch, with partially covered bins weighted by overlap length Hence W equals 1.1 ch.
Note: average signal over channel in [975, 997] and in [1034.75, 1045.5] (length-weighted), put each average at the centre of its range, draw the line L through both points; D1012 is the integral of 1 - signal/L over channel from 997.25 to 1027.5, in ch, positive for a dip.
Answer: 4.0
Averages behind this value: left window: 11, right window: 11.3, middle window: 9.7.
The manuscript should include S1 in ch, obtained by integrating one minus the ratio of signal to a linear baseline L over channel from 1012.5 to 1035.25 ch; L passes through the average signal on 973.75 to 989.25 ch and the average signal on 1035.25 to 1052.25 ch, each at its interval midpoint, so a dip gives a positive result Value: 3.6 ch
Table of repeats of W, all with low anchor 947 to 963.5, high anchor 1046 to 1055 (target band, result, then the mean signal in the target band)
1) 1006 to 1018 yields 1.81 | 8.99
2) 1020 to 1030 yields 0.71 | 10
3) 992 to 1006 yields -0.28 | 10.6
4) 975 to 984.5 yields -1.33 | 11.5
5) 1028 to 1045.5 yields 0.07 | 10.9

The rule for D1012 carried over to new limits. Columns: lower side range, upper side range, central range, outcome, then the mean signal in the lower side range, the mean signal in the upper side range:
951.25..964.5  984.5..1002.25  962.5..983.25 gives -1.2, 9.71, 10.7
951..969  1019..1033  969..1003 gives -3.4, 9.81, 10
